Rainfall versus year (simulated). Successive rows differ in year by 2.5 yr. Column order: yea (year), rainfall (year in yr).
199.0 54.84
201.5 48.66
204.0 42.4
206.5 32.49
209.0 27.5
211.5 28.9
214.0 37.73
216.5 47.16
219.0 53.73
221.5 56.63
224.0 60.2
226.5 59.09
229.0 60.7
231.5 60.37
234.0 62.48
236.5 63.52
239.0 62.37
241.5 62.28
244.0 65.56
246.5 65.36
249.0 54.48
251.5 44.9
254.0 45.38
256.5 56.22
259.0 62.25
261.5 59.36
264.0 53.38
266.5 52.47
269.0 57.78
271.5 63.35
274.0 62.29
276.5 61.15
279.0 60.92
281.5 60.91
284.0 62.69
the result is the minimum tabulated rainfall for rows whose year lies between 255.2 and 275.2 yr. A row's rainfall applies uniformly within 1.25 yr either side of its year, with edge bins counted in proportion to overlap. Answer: 52.47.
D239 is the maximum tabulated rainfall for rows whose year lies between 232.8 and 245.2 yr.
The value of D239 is 65.56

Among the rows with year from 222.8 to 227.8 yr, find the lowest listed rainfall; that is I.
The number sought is 59.09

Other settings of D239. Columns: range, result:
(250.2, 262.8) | 62.25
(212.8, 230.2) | 60.7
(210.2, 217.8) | 47.16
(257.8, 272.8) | 63.35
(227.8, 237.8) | 63.52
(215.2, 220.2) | 53.73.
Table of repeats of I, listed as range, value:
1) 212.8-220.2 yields 37.73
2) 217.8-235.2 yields 53.73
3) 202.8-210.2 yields 27.5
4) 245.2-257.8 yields 44.9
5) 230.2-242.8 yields 60.37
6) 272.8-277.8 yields 61.15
